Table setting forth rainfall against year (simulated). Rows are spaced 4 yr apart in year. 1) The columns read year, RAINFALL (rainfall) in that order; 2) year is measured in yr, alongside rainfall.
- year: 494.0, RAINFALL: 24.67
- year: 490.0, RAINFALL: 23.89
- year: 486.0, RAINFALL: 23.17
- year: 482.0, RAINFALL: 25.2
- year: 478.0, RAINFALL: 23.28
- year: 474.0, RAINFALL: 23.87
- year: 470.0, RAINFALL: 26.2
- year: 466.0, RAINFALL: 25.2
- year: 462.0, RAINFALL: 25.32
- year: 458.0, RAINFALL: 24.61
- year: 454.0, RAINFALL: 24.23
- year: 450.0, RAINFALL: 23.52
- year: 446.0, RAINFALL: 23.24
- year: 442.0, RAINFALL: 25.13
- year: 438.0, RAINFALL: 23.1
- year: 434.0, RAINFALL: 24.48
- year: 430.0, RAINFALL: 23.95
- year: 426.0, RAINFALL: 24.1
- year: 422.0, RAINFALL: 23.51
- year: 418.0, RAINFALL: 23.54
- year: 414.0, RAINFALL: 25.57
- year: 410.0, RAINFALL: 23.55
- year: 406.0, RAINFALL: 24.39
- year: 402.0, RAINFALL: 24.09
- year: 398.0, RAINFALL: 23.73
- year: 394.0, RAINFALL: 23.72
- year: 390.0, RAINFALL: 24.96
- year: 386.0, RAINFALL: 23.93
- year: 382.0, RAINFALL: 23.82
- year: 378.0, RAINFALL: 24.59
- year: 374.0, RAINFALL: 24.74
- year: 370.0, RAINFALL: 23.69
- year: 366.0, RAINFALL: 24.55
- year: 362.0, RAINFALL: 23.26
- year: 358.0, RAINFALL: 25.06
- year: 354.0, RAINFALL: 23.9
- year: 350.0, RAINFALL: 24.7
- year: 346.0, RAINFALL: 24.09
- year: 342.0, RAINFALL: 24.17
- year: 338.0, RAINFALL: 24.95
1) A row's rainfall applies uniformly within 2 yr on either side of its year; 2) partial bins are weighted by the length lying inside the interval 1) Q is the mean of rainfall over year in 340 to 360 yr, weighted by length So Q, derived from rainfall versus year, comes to 24.4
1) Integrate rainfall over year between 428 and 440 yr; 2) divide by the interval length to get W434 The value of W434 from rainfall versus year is 23.8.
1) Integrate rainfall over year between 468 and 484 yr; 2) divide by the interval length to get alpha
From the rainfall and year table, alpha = 24.6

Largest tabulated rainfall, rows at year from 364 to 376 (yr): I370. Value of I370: 24.74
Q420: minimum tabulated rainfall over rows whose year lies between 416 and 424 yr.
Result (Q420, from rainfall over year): 23.51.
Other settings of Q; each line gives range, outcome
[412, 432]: 24.1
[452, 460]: 24.4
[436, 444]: 24.1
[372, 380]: 24.7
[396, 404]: 23.9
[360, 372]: 23.8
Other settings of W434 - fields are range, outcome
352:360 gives 24.5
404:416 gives 24.5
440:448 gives 24.2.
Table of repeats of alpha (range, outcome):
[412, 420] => 24.6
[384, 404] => 24.1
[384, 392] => 24.4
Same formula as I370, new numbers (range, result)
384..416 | 25.57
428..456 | 25.13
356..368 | 25.06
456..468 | 25.32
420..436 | 24.48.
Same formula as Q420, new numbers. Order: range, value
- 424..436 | 23.95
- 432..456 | 23.1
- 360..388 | 23.26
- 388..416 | 23.55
